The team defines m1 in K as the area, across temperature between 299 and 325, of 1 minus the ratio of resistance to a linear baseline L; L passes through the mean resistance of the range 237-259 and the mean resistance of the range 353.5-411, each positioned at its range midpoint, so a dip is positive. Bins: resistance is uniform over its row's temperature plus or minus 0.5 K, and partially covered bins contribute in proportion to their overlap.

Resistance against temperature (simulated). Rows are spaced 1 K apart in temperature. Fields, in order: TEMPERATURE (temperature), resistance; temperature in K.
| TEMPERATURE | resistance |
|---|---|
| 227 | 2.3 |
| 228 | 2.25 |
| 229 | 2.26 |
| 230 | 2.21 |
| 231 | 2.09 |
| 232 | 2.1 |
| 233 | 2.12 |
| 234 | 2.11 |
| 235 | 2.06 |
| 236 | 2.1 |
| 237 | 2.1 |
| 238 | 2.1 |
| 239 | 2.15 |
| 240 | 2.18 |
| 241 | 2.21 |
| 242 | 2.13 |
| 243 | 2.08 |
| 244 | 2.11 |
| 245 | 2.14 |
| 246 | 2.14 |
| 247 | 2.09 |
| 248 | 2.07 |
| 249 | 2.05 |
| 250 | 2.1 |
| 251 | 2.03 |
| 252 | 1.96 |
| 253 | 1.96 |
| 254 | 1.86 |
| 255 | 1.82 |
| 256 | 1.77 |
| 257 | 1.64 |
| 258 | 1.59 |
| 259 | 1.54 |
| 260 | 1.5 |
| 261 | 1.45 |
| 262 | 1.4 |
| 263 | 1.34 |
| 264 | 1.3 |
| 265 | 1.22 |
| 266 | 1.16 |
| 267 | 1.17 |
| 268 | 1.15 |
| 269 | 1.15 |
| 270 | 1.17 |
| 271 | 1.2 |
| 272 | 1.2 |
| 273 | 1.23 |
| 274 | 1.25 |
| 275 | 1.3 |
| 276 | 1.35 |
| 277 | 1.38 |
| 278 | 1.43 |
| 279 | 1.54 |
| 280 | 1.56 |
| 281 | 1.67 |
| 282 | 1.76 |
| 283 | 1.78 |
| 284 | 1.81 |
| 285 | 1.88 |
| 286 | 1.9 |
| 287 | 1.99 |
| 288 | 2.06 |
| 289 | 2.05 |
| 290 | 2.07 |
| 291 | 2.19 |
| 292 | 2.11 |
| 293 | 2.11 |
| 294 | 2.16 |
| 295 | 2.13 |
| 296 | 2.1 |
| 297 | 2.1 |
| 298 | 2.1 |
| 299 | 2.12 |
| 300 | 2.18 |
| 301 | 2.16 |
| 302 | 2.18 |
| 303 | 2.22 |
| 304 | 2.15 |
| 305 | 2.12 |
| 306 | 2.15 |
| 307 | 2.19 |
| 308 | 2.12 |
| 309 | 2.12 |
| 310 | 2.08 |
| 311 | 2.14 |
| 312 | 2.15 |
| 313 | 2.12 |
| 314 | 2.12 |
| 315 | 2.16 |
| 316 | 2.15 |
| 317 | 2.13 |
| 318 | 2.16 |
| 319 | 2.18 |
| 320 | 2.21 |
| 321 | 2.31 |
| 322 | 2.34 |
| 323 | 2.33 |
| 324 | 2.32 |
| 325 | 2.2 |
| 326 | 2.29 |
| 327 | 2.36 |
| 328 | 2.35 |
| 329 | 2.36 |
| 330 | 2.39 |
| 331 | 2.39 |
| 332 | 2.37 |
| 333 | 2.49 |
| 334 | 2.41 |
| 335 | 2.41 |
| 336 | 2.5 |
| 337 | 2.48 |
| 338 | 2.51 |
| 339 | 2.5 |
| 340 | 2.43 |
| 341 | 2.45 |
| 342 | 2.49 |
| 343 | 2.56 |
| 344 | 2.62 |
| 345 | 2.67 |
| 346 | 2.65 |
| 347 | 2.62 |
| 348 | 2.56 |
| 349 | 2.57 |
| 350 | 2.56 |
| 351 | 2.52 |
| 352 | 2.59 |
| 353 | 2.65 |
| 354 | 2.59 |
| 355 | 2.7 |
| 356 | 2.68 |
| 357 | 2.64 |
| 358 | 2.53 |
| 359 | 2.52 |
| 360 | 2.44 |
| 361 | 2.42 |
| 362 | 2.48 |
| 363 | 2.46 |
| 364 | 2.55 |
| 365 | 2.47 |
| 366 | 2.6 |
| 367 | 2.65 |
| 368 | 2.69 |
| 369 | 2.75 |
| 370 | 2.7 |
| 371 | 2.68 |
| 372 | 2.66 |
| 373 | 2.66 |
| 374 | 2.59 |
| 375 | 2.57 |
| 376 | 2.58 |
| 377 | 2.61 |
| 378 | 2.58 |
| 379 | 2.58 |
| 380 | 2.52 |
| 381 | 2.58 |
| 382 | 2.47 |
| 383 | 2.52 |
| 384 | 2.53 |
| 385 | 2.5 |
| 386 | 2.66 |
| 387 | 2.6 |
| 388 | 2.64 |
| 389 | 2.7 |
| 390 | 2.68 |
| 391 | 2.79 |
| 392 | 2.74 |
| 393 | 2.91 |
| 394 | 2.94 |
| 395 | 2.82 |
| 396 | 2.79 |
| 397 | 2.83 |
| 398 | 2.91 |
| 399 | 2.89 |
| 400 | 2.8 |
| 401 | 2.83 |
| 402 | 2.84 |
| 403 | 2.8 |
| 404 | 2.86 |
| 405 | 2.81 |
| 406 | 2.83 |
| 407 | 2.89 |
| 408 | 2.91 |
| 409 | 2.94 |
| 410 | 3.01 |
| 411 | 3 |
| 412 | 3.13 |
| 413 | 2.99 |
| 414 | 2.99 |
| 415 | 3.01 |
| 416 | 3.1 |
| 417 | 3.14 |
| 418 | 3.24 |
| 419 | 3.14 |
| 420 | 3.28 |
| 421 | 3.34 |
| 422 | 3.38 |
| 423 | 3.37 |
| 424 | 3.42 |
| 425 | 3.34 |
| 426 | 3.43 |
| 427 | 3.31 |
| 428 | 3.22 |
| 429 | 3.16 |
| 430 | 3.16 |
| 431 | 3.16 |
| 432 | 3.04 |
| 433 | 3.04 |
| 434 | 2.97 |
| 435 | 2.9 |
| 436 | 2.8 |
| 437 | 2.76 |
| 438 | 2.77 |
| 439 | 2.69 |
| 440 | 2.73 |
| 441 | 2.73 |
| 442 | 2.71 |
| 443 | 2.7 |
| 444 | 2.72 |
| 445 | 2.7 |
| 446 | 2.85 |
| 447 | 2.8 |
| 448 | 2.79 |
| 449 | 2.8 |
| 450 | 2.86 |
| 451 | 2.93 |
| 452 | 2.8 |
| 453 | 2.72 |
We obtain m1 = 1.7 K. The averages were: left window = 2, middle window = 2.18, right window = 2.69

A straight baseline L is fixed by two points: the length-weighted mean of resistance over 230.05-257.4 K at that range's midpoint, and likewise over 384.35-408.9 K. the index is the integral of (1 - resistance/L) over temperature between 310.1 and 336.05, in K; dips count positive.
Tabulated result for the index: 1.7 K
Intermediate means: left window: 2.05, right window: 2.79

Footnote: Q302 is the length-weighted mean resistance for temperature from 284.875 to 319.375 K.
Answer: 2.12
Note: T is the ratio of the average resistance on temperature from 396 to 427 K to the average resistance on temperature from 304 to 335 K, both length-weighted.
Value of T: 1.4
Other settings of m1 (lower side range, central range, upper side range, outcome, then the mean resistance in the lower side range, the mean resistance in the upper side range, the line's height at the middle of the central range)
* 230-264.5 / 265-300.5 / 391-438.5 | 7.8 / 1.93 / 3.02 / 2.16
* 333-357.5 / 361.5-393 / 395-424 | 1.9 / 2.56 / 3.01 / 2.78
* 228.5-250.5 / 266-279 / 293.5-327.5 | 5.4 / 2.12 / 2.18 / 2.15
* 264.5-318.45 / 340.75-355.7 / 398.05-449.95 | -1.7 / 1.84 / 2.98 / 2.33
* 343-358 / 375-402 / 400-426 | 1.8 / 2.61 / 3.07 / 2.89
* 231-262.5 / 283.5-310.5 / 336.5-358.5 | 2.0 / 1.96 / 2.57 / 2.26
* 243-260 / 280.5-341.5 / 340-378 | 2.8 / 1.92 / 2.59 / 2.29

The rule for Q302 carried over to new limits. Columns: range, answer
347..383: 2.58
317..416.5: 2.61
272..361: 2.2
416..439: 3.14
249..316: 1.8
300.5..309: 2.16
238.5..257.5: 2.03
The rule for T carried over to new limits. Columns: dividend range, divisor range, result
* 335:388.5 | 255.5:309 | 1.49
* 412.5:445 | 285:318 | 1.44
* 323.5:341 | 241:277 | 1.48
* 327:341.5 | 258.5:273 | 1.90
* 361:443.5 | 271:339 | 1.38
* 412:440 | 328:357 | 1.23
